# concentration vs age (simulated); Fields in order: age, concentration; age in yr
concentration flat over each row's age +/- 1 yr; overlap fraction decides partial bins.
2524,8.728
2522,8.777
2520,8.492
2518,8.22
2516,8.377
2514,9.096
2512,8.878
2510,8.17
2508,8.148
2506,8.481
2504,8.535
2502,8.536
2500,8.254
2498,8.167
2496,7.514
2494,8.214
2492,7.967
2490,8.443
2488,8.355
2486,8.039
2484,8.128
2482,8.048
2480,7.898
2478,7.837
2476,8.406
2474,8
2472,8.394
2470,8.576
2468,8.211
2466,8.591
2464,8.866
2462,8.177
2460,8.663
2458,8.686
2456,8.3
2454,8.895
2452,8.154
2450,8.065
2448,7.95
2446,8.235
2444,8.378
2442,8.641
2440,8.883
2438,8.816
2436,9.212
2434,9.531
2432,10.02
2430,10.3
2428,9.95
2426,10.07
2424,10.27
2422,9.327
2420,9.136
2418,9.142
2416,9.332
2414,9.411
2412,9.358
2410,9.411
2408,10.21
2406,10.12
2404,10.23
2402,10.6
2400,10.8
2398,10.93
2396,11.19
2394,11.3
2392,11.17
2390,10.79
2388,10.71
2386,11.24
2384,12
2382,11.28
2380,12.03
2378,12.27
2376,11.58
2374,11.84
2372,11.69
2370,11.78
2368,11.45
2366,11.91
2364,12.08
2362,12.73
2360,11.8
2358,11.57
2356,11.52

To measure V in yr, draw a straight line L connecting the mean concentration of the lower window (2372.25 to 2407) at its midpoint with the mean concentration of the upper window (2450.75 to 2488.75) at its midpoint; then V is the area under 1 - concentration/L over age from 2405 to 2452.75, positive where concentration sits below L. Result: 2.63 yr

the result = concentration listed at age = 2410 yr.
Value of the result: 9.411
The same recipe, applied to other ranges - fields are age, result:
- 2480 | 7.898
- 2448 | 7.95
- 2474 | 8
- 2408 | 10.21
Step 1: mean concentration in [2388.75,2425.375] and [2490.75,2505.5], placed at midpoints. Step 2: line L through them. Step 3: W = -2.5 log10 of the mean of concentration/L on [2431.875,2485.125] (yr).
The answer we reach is 0.07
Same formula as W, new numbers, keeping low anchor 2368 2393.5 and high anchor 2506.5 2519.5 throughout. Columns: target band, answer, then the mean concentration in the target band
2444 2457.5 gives 0.194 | 8.29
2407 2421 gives 0.144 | 9.43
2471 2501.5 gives 0.123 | 8.12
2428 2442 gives 0.093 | 9.44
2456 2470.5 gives 0.132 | 8.52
